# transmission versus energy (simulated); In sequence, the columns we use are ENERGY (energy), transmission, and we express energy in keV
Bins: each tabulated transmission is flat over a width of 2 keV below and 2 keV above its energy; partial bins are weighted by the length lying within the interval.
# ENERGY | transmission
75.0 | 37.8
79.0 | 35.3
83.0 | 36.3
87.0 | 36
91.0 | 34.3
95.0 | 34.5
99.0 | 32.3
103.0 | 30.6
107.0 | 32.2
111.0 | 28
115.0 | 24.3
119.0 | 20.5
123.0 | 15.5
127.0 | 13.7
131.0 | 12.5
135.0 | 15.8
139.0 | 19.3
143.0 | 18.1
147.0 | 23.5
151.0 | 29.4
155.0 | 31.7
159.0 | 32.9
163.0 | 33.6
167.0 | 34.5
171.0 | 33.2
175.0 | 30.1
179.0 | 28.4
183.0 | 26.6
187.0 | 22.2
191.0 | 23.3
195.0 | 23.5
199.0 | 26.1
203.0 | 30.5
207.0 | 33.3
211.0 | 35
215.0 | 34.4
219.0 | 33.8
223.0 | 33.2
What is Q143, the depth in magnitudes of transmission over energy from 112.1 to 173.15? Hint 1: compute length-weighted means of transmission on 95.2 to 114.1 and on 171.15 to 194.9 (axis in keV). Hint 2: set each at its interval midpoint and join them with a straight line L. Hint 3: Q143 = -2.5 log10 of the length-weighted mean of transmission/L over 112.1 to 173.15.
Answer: 0.18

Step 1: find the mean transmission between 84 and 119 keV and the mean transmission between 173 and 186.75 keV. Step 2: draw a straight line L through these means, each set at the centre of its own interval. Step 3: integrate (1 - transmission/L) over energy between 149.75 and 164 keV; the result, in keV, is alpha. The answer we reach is -1.7 keV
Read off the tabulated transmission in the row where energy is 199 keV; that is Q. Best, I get 26.1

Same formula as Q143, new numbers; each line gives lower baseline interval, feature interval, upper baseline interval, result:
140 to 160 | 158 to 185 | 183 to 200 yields -0.23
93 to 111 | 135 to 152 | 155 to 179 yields 0.45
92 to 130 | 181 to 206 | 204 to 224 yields 0.25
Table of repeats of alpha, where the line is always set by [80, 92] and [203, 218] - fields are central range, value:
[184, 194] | 3.2 keV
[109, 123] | 4.8 keV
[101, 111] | 1.3 keV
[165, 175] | 0.4 keV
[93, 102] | 0.6 keV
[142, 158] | 3.7 keV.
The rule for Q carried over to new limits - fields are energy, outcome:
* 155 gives 31.7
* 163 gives 33.6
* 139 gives 19.3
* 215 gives 34.4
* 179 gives 28.4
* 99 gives 32.3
